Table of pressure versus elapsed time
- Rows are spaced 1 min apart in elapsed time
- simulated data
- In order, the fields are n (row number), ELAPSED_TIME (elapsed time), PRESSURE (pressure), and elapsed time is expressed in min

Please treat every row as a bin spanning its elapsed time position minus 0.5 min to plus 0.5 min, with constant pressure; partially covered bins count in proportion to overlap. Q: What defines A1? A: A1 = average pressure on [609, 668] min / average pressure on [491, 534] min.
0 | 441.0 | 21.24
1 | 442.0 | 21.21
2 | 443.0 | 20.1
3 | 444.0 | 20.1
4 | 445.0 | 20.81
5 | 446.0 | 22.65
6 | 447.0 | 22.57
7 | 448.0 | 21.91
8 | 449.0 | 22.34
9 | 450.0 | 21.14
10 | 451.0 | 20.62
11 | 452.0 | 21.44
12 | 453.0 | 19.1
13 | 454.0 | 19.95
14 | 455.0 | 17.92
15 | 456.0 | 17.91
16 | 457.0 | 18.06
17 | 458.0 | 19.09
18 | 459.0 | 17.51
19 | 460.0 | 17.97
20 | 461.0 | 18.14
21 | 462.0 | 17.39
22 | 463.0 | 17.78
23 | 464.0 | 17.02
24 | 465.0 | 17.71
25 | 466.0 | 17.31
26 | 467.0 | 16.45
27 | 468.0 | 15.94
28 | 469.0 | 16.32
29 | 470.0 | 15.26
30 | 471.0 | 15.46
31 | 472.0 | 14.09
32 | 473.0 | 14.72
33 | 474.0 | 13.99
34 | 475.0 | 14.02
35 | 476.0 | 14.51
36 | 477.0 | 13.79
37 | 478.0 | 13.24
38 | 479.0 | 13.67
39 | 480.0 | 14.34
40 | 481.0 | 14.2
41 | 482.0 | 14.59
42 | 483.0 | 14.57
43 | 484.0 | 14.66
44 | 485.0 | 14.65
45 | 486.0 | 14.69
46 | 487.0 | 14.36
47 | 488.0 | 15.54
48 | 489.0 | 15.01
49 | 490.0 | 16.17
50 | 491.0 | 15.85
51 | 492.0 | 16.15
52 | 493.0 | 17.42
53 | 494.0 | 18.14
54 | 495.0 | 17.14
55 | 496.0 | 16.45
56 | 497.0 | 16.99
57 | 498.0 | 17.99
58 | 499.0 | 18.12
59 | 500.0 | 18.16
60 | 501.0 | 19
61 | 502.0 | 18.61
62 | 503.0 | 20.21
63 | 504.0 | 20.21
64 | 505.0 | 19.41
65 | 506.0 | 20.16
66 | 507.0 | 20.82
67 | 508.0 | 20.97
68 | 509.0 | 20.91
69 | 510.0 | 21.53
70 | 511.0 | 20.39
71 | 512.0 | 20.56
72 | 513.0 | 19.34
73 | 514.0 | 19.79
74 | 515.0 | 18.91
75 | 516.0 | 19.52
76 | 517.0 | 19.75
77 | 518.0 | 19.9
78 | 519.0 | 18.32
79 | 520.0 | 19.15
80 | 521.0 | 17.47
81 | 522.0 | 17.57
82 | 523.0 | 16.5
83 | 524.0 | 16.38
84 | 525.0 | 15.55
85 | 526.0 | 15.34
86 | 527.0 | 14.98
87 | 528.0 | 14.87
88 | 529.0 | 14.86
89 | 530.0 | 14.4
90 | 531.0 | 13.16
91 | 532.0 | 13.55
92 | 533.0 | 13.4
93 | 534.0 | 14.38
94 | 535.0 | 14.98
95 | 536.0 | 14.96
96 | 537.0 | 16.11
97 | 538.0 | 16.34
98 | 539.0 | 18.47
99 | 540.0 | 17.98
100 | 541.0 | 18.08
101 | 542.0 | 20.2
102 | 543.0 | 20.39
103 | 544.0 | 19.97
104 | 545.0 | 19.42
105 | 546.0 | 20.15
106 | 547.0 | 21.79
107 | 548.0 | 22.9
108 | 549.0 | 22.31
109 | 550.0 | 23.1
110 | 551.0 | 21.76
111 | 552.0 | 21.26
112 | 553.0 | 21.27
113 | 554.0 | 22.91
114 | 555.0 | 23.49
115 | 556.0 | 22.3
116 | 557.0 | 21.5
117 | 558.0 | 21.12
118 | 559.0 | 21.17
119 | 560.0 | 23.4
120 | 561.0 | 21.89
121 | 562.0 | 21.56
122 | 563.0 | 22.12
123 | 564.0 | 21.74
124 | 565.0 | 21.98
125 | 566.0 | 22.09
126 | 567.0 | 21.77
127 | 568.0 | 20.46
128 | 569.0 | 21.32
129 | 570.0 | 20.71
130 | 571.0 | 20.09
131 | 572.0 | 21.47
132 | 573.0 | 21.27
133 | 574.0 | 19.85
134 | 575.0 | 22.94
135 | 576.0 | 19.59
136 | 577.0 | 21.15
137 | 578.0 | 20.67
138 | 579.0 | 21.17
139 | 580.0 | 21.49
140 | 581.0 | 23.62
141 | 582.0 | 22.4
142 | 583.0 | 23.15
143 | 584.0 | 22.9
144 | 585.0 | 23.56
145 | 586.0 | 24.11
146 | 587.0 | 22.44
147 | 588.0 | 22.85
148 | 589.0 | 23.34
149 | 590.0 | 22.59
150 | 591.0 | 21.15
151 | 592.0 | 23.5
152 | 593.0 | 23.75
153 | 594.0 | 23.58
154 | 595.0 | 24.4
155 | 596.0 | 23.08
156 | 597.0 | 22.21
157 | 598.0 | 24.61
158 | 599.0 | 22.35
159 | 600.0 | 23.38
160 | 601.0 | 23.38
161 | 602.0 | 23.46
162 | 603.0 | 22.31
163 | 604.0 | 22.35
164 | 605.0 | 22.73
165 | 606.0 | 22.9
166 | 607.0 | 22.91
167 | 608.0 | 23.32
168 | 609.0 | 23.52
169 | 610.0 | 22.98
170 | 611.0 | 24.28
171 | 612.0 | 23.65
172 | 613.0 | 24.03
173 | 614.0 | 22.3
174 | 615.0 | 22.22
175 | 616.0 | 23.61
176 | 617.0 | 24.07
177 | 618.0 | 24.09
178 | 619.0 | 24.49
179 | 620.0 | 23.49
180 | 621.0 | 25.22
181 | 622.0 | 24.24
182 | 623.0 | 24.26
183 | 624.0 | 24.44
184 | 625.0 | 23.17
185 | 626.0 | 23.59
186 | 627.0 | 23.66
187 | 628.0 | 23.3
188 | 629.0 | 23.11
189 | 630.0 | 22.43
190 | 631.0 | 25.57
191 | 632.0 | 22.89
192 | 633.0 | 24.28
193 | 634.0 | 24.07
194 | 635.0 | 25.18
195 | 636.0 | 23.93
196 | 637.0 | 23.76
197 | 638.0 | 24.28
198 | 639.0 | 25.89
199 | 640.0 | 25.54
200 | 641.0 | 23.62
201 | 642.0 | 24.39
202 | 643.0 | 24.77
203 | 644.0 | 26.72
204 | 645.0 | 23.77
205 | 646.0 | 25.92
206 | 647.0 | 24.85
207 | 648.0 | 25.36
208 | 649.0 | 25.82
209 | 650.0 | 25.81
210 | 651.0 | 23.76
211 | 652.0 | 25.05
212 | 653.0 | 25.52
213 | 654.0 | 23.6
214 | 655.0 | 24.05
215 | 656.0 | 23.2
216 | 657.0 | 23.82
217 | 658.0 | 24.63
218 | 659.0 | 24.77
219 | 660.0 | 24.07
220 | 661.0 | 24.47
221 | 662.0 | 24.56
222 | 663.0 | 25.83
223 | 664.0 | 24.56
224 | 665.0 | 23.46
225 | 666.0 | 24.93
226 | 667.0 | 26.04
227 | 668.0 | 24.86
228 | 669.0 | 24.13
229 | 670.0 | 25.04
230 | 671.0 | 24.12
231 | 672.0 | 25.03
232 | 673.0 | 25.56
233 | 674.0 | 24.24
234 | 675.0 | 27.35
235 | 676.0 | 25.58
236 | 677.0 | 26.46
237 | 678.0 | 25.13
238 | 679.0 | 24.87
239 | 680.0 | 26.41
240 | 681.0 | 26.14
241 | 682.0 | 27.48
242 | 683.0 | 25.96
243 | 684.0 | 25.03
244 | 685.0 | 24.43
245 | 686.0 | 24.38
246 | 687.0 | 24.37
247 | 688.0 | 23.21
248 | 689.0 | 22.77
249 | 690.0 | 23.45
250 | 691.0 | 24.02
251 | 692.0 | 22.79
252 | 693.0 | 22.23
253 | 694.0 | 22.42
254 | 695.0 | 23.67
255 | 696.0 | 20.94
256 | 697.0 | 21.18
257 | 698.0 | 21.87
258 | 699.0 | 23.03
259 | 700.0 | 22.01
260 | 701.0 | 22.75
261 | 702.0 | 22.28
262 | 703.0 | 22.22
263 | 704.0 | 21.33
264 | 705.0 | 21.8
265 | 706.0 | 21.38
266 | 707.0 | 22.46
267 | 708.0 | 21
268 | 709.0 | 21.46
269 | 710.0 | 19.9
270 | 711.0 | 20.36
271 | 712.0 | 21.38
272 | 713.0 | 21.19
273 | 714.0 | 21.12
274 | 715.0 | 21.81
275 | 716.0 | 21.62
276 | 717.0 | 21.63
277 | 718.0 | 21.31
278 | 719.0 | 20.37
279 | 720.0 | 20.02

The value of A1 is 1.4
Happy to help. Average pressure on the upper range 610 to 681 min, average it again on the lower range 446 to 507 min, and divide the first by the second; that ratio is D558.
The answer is 1.43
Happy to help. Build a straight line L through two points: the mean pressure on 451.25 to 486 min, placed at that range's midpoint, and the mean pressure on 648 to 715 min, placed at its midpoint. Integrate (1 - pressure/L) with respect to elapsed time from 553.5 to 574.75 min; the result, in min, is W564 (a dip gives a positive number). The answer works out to -2.2 min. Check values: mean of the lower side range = 16.3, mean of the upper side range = 23.8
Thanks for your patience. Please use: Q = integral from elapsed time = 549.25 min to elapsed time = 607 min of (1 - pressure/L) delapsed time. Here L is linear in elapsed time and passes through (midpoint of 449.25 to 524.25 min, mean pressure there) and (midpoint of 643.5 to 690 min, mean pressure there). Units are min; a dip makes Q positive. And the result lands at -2.78 min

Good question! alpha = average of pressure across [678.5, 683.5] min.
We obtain 26.2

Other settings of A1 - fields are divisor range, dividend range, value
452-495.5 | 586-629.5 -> 1.45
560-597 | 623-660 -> 1.10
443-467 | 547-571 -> 1.13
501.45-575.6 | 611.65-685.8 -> 1.26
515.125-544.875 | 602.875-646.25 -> 1.42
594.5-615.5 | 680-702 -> 1.02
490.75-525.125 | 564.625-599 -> 1.19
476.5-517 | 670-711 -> 1.35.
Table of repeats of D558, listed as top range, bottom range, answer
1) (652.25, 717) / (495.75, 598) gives 1.18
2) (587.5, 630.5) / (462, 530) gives 1.38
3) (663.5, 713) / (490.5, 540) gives 1.34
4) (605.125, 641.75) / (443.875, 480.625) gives 1.35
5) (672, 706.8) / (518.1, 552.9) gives 1.34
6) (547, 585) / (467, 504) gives 1.38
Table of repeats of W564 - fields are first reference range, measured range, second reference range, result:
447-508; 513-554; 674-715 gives 1.5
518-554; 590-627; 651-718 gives -4.9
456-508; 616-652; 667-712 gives -4.5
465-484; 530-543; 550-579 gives 2.3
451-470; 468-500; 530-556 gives 4.9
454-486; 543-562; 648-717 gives -2.8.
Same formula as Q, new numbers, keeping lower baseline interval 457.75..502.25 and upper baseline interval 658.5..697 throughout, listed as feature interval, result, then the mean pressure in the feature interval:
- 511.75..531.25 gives 0.5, 17.3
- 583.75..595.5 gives -1.4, 23.2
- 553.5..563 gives -1.3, 22.1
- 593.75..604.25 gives -1.0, 23.2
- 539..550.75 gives -1.0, 20.5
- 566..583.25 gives -1.1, 21.4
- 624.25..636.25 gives -0.7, 23.8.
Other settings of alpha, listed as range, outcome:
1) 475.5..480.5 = 13.9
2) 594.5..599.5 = 23.3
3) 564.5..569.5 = 21.5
